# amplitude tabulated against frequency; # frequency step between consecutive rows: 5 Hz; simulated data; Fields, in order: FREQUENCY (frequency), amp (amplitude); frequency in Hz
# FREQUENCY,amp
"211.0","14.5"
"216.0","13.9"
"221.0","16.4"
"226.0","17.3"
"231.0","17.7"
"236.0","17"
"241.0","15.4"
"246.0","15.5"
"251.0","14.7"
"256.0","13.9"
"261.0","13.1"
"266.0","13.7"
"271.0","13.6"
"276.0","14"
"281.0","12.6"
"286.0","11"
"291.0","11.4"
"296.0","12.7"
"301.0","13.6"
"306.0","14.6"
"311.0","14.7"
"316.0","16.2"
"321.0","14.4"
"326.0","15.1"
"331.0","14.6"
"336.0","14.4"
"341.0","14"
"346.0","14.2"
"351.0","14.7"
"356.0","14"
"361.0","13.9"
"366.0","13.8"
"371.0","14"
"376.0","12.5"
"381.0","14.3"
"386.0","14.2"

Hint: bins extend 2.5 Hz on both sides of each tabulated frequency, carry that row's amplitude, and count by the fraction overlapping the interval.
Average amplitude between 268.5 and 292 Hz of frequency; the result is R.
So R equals 12.6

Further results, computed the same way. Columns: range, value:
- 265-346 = 13.8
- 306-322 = 15.1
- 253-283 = 13.5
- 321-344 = 14.5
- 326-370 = 14.2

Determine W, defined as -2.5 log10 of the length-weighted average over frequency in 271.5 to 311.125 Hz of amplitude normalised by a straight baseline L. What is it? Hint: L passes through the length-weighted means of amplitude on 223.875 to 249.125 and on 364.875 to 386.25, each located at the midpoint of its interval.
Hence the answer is 0.18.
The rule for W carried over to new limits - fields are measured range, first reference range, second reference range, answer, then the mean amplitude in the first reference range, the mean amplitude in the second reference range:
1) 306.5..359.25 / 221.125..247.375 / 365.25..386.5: 0.00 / 16.6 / 13.7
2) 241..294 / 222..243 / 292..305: 0.11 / 16.9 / 13.1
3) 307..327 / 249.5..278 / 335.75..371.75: -0.08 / 13.8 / 14.1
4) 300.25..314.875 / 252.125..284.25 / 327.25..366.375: -0.05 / 13.5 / 14.3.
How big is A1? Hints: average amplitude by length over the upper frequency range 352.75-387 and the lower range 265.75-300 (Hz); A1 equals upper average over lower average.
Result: 1.1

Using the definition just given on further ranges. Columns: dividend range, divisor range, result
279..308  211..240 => 0.78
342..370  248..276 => 1.02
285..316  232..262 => 0.88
